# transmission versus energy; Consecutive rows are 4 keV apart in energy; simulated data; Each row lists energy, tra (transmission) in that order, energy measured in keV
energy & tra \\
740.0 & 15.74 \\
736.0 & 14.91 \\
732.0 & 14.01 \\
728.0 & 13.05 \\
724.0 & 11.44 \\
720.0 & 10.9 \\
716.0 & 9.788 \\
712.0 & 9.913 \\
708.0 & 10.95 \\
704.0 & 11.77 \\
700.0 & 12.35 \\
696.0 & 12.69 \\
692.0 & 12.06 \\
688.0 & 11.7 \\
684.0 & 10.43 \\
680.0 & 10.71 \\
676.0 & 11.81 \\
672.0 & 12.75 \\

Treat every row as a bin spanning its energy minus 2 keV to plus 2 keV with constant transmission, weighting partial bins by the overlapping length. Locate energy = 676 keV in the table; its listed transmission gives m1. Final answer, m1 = 11.81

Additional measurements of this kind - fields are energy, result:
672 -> 12.75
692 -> 12.06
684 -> 10.43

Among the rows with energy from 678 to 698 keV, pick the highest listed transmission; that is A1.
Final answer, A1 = 12.69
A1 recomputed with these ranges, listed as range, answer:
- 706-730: 13.05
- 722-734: 14.01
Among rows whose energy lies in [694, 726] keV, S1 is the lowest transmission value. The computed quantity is 9.788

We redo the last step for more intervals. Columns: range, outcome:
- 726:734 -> 13.05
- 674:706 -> 10.43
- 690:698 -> 12.06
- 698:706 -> 11.77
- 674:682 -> 10.71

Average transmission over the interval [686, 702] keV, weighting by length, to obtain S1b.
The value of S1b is 12.2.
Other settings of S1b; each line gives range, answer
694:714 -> 11.5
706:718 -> 10.2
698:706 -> 12.1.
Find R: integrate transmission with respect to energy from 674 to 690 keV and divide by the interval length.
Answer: 11.2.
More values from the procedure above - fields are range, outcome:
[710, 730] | 11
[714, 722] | 10.3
